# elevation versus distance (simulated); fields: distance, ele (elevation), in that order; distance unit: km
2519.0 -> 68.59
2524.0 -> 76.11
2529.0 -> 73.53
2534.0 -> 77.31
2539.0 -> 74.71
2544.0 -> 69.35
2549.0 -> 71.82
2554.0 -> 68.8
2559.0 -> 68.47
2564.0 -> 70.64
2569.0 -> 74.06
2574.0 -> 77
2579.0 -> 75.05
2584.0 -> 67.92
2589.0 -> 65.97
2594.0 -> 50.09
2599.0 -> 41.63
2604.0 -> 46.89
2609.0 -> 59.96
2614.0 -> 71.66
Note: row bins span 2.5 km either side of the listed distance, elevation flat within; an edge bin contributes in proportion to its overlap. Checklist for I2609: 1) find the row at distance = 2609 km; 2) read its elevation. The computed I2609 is 59.96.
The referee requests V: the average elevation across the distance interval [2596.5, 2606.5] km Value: 44.3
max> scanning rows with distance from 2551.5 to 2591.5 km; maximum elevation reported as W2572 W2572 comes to 77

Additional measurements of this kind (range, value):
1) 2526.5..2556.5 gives 77.31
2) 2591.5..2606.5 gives 50.09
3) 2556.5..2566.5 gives 70.64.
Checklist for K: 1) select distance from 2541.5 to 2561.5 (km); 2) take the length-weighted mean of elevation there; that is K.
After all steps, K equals 69.6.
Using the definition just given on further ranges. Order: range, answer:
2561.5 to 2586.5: 72.9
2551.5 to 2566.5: 69.3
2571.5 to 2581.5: 76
